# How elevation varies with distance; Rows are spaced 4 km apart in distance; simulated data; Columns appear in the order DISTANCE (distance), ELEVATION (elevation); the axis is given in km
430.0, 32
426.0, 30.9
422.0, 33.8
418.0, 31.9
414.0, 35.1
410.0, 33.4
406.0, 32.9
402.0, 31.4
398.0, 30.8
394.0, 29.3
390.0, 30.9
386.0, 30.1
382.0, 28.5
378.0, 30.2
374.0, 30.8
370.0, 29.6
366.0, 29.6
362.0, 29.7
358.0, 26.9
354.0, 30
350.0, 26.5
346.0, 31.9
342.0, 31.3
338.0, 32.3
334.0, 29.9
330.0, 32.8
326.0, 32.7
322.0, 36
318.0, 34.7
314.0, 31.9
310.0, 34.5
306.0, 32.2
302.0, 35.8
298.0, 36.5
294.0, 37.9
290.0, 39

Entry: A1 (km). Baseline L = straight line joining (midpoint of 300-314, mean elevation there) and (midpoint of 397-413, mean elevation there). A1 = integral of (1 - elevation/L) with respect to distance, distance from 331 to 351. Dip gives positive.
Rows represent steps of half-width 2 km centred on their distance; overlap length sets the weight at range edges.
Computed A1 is 1.59 km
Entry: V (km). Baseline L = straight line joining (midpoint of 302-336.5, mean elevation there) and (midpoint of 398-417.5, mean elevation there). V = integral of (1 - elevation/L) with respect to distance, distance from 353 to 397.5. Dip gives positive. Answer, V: 4.53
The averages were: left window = 33.2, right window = 32.9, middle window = 29.6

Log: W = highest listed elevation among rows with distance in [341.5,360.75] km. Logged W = 31.9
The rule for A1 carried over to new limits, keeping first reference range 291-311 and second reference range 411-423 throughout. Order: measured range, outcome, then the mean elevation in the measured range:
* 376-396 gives 2.53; 29.8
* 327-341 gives 1.32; 31.7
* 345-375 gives 4.62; 29.2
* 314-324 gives 0.18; 34.7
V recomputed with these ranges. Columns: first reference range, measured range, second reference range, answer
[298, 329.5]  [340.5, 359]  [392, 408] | 1.94 km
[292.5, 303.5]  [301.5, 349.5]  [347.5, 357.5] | -0.50 km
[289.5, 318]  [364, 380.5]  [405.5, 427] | 1.90 km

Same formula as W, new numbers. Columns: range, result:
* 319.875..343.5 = 36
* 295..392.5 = 36.5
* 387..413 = 33.4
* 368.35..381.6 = 30.8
